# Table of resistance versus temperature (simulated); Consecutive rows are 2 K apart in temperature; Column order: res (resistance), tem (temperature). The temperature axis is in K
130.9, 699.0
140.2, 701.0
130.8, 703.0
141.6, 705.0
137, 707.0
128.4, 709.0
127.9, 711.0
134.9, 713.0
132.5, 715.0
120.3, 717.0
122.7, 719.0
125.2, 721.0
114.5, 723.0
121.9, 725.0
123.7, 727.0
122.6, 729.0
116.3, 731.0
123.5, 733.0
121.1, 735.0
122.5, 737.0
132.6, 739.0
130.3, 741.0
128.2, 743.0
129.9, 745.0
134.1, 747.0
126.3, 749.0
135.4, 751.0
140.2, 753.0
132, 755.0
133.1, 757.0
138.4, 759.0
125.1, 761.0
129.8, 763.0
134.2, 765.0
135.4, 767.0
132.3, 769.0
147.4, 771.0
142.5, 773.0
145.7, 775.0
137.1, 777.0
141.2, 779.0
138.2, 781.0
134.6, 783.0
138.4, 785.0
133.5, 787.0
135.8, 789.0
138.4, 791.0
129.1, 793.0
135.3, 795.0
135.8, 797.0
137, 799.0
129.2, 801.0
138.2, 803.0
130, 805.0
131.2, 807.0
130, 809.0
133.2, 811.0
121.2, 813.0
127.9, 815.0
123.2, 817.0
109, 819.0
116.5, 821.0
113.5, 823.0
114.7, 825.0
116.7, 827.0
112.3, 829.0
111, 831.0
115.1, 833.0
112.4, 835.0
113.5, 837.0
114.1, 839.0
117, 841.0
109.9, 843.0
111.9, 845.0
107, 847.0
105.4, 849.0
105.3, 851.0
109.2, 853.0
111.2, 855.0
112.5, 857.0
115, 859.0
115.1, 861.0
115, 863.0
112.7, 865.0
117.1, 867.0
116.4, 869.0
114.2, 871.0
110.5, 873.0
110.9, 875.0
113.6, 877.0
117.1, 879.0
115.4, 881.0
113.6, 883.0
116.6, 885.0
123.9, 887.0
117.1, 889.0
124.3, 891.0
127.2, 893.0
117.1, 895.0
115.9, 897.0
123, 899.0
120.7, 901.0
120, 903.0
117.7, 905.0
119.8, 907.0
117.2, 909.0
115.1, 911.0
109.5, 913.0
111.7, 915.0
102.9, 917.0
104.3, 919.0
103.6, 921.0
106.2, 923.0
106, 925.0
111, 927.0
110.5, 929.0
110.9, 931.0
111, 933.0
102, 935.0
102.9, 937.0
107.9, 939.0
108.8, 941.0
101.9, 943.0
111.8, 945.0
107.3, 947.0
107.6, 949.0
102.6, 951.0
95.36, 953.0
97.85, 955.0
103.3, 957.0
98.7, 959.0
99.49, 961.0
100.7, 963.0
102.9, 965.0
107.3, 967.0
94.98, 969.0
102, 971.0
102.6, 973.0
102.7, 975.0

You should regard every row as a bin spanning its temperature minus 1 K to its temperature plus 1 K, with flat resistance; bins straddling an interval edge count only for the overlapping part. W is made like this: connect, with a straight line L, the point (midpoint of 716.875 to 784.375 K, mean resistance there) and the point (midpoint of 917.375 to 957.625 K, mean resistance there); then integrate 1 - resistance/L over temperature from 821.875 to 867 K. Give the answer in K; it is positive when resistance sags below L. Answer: 2.2 K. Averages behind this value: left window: 131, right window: 106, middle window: 112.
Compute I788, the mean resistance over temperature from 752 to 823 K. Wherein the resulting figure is 133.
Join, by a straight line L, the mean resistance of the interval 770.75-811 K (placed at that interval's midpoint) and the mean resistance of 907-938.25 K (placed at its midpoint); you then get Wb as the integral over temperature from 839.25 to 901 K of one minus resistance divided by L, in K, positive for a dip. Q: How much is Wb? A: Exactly 2.4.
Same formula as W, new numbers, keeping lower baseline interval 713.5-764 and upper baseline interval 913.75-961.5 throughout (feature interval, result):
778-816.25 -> -4.0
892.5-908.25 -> -1.5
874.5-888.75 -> -0.6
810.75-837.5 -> 0.3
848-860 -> 0.5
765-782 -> -2.2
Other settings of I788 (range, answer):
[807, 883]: 115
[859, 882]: 114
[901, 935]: 111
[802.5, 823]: 125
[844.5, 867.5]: 111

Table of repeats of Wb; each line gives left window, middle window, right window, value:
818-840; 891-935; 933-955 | -2.5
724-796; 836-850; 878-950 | 1.2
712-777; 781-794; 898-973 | -1.1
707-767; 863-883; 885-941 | 0.4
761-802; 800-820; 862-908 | 0.6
